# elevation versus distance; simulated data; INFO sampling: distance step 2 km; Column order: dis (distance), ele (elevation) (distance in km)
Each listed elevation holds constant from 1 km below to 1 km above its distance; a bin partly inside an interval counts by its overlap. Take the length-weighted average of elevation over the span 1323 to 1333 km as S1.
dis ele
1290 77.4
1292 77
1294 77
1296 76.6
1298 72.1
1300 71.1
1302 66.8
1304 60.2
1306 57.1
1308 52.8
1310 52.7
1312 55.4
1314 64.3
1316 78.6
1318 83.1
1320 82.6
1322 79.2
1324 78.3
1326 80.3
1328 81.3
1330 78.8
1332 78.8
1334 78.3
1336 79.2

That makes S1 79.5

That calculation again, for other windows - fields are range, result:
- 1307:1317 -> 60.8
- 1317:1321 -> 82.8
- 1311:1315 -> 59.8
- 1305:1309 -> 55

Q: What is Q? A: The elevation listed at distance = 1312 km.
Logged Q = 55.4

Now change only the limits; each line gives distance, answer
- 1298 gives 72.1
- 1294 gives 77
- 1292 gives 77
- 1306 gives 57.1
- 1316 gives 78.6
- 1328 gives 81.3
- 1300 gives 71.1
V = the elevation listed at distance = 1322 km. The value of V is 79.2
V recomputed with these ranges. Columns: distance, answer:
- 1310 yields 52.7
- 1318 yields 83.1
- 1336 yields 79.2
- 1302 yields 66.8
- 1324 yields 78.3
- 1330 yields 78.8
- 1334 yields 78.3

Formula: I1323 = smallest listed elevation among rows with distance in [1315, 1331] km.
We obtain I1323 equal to 78.3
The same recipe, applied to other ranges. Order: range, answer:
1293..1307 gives 57.1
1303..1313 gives 52.7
